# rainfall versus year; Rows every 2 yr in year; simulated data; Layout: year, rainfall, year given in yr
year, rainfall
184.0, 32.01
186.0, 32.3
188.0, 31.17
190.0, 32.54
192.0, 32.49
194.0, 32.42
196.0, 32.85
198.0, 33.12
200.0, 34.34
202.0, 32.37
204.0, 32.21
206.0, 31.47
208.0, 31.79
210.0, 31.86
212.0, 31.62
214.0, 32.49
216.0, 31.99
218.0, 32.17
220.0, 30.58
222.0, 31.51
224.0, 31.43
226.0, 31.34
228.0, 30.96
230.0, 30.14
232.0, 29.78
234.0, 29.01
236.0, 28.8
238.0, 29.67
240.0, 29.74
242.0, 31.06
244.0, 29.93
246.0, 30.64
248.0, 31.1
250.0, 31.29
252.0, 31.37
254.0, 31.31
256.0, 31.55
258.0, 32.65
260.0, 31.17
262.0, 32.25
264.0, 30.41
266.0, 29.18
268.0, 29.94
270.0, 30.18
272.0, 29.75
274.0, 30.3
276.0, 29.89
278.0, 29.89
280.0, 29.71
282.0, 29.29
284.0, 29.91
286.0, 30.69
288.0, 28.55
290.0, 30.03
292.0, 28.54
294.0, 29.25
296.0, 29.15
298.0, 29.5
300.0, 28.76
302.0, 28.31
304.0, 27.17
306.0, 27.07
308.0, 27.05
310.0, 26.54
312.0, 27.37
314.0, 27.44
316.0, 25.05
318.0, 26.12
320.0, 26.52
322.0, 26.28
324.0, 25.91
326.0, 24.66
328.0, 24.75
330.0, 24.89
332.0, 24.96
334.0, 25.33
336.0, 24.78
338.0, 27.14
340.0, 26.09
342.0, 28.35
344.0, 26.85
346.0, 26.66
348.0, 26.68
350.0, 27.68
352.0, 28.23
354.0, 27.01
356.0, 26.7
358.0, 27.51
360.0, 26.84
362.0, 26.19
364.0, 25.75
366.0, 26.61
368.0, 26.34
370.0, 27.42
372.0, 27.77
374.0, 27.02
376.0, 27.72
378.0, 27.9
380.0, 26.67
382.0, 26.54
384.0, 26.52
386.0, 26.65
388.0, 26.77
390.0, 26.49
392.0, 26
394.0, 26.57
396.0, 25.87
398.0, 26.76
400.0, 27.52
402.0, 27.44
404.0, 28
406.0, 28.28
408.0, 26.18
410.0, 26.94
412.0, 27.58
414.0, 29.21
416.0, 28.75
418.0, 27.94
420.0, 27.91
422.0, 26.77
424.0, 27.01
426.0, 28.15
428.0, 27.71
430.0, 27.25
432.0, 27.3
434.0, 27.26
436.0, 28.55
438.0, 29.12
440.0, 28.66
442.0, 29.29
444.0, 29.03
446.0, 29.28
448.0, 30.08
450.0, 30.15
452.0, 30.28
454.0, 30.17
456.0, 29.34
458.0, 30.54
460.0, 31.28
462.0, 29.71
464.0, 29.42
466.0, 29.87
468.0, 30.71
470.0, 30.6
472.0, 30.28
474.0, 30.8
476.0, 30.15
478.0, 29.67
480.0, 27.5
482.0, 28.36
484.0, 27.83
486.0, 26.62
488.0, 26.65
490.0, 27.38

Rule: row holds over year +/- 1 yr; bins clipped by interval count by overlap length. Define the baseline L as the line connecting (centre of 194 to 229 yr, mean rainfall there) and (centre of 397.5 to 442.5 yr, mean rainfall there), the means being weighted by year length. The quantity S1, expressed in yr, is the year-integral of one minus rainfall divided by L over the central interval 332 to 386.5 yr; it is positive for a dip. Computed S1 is 4.15 yr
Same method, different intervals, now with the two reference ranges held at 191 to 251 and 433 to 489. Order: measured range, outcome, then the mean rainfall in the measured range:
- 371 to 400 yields 3.0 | 26.8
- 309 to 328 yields 2.7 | 26.1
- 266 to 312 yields 2.6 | 29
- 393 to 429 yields 2.7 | 27.5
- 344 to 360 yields 1.6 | 27.2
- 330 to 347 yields 2.3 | 26.2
